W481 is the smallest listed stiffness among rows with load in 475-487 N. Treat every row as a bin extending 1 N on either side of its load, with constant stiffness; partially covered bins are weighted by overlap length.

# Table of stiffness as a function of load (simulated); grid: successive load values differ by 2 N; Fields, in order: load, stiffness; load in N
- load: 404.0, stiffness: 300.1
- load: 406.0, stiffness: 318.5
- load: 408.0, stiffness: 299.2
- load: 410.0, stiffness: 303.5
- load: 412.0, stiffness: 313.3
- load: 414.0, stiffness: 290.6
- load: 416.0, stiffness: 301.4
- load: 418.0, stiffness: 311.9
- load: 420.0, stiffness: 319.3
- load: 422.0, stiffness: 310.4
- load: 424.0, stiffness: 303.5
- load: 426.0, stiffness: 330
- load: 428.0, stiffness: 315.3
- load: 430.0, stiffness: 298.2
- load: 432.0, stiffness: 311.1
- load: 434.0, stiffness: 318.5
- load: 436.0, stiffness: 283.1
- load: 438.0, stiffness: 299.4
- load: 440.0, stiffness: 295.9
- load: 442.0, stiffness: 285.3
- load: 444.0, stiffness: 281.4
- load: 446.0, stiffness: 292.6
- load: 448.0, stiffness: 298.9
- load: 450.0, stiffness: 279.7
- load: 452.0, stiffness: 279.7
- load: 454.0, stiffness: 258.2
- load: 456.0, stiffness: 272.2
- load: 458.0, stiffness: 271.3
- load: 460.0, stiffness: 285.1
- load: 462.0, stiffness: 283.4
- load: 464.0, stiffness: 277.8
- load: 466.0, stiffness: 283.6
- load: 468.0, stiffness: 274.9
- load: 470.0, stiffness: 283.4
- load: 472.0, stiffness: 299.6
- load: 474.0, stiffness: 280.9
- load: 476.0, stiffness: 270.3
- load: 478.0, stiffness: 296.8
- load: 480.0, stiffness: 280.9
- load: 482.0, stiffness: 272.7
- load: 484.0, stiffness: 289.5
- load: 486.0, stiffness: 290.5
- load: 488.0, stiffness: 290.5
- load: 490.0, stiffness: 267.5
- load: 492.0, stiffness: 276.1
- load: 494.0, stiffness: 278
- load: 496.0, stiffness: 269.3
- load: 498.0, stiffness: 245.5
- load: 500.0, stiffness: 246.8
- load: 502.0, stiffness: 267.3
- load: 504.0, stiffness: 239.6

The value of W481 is 270.3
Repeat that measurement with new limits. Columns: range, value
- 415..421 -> 301.4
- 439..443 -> 285.3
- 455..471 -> 271.3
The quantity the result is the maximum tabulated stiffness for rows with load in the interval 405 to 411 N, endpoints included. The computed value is 318.5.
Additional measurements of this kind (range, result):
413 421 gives 319.3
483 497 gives 290.5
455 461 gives 285.1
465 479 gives 299.6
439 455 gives 298.9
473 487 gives 296.8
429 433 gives 311.1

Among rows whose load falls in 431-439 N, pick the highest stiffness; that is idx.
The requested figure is 318.5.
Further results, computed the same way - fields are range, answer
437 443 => 299.4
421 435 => 330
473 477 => 280.9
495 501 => 269.3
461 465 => 283.4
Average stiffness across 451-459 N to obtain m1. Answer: 270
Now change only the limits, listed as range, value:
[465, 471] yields 281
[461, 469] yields 280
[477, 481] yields 289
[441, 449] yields 290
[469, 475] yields 288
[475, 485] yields 282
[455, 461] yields 276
